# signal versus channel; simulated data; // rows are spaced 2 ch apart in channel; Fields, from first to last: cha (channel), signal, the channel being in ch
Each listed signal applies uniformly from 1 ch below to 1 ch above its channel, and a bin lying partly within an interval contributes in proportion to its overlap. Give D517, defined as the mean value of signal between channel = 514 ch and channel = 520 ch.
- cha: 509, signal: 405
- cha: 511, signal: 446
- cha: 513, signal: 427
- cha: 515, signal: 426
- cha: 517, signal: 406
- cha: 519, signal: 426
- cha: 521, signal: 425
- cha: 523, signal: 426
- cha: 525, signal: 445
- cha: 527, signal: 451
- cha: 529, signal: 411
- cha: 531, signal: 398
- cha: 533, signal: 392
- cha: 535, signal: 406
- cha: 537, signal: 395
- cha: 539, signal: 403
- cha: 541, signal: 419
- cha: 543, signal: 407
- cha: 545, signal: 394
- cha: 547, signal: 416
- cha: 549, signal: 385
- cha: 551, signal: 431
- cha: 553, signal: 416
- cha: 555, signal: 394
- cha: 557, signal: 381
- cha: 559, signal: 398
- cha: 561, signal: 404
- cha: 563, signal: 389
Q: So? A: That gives 419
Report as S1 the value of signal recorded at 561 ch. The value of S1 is 404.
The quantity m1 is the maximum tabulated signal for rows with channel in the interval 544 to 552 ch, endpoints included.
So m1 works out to 431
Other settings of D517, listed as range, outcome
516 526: 426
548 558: 401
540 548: 409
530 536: 399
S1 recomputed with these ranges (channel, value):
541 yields 419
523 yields 426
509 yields 405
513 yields 427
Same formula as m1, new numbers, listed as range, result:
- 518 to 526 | 445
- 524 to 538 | 451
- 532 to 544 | 419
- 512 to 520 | 427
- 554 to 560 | 398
